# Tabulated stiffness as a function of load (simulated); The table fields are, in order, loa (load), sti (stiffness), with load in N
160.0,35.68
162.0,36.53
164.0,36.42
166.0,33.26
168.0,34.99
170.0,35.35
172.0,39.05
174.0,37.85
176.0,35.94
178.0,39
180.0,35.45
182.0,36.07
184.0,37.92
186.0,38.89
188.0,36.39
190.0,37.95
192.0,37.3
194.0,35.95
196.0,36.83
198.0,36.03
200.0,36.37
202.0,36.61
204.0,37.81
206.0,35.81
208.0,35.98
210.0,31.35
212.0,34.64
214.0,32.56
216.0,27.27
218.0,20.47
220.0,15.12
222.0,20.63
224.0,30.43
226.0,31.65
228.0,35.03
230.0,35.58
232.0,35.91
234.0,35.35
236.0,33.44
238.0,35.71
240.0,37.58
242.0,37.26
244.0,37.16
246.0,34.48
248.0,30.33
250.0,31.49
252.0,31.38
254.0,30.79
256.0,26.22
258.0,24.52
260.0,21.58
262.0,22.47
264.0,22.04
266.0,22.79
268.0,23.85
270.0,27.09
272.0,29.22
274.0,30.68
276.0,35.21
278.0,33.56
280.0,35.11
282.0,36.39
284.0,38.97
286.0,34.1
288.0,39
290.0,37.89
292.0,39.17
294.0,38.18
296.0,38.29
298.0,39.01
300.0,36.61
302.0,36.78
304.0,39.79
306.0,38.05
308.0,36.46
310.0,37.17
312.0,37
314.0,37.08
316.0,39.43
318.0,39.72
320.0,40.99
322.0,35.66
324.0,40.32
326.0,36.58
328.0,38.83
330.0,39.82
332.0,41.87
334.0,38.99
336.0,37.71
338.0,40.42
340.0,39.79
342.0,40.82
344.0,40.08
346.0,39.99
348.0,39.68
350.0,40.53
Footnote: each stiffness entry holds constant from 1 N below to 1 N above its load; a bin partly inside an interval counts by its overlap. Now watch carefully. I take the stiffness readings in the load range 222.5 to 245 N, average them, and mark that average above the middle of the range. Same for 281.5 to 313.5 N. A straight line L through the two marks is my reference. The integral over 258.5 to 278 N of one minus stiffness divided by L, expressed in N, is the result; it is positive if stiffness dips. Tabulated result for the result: 5.3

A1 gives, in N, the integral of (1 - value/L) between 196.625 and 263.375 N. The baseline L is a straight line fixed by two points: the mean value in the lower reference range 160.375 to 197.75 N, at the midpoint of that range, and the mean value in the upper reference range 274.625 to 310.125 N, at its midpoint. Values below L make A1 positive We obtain 9.8 N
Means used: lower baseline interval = 36.7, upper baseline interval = 37.1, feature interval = 31.5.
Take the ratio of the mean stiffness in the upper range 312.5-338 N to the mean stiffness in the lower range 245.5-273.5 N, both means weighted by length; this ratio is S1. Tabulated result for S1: 1.44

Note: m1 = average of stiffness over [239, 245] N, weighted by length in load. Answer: 37.3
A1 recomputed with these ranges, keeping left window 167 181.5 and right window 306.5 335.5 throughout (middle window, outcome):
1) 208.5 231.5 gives 5.2 N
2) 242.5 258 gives 2.6 N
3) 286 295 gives 0.0 N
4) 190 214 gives 0.8 N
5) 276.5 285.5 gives 0.5 N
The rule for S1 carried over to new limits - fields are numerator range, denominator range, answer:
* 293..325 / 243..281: 1.32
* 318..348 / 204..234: 1.29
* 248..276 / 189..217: 0.77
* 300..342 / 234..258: 1.17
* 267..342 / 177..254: 1.09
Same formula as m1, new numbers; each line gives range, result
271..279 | 32.2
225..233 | 34.5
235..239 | 34.6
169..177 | 37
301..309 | 37.8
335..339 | 39.1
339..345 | 40.2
